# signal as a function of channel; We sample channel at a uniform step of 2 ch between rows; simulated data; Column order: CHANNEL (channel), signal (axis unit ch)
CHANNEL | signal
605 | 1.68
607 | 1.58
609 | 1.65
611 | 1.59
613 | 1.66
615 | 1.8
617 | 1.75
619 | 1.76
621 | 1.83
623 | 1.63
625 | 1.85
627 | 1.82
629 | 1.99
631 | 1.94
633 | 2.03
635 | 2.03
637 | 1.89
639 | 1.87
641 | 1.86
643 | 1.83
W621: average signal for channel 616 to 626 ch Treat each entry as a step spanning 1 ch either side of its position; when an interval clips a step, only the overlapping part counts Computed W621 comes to 1.76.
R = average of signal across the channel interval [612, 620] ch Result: 1.74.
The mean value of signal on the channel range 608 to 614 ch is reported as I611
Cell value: 1.63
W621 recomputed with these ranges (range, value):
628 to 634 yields 1.99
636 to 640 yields 1.88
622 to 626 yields 1.74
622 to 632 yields 1.85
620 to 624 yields 1.73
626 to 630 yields 1.91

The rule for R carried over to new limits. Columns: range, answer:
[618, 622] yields 1.79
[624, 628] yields 1.83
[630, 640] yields 1.95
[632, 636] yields 2.03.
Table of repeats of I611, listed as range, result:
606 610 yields 1.61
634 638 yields 1.96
